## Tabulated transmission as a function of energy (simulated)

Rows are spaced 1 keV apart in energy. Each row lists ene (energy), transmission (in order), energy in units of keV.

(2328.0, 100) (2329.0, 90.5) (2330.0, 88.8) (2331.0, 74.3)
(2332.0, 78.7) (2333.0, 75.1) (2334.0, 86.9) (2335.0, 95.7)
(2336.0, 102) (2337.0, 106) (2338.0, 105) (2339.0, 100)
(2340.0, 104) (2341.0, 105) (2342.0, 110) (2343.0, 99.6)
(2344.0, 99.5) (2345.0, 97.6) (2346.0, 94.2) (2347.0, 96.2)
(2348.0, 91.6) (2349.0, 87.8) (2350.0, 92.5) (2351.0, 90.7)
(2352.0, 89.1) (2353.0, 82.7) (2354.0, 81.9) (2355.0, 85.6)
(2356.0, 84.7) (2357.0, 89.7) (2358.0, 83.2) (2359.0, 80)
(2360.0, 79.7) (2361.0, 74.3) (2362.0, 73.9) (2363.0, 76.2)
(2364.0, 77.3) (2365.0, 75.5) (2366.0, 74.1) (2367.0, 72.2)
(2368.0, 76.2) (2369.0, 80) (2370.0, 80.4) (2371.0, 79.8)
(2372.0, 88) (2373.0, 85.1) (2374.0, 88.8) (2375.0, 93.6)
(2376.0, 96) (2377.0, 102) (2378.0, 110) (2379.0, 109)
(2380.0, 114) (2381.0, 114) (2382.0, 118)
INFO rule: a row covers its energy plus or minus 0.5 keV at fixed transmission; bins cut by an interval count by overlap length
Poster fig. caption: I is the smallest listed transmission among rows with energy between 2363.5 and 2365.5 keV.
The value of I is 75.5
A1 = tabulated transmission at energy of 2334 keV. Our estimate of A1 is 86.9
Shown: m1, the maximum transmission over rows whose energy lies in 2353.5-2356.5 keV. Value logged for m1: 85.6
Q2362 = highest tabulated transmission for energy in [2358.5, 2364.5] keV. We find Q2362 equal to 80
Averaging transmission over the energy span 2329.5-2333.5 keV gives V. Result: 79.2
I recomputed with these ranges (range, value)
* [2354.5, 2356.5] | 84.7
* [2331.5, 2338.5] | 75.1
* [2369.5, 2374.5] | 79.8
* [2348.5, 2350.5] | 87.8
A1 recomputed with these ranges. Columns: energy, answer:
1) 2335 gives 95.7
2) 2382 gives 118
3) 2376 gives 96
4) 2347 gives 96.2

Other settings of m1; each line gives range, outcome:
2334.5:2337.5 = 106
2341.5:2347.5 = 110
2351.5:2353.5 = 89.1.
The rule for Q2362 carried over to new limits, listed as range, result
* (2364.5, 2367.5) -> 75.5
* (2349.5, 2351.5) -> 92.5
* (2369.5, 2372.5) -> 88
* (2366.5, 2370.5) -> 80.4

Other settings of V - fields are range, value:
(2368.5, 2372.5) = 82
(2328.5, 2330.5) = 89.7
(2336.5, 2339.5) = 104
